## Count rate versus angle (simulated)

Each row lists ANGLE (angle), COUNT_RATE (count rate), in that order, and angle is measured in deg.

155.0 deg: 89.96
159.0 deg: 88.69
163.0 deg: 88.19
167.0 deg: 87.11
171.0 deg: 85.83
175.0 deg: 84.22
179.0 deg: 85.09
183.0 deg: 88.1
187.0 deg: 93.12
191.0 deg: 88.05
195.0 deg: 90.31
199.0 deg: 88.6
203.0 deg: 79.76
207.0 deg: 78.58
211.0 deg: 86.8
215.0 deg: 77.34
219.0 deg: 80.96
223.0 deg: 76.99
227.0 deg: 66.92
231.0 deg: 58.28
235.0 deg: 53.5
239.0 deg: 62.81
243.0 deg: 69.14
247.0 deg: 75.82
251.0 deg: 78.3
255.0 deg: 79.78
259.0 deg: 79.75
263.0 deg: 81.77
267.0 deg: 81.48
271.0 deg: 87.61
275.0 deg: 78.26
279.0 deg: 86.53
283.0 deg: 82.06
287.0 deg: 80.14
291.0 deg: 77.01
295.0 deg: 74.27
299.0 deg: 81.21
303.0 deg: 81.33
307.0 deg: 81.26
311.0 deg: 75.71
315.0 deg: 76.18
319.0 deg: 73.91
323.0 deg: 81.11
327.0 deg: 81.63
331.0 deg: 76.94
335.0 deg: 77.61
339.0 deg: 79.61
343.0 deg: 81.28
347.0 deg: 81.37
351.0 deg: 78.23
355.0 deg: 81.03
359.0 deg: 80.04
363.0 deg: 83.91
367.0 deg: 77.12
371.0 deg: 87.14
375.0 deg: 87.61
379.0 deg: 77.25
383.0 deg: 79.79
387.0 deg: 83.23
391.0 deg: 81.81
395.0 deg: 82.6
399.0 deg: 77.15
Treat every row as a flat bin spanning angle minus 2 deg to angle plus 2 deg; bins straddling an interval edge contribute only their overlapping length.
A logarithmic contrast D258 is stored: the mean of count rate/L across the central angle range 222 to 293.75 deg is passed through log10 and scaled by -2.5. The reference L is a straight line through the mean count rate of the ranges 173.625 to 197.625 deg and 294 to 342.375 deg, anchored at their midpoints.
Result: 0.10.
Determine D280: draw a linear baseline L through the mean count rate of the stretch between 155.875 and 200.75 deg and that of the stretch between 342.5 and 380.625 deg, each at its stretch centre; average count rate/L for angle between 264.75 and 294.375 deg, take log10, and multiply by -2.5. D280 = 0.04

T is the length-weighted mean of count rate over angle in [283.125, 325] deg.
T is 78.4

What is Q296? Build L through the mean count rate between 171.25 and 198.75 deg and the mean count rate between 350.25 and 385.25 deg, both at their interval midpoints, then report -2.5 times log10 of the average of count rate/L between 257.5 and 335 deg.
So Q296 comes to 0.06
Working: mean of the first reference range 88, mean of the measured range 79.8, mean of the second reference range 81.5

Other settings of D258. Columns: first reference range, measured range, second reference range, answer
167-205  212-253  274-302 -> 0.19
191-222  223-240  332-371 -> 0.31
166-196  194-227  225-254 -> -0.06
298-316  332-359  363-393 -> 0.01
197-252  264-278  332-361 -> -0.09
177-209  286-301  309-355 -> 0.04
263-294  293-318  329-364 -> 0.04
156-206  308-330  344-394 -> 0.07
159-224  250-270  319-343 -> 0.02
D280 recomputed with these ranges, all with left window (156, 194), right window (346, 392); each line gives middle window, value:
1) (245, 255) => 0.10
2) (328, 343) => 0.05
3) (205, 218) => 0.07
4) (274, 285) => 0.02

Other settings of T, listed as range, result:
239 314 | 79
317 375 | 80.3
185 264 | 77.3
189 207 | 85.8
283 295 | 78.4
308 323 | 76.4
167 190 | 87.3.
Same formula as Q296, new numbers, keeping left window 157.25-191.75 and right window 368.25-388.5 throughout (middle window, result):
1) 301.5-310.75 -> 0.056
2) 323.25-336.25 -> 0.064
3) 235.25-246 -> 0.306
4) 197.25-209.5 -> 0.058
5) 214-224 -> 0.103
